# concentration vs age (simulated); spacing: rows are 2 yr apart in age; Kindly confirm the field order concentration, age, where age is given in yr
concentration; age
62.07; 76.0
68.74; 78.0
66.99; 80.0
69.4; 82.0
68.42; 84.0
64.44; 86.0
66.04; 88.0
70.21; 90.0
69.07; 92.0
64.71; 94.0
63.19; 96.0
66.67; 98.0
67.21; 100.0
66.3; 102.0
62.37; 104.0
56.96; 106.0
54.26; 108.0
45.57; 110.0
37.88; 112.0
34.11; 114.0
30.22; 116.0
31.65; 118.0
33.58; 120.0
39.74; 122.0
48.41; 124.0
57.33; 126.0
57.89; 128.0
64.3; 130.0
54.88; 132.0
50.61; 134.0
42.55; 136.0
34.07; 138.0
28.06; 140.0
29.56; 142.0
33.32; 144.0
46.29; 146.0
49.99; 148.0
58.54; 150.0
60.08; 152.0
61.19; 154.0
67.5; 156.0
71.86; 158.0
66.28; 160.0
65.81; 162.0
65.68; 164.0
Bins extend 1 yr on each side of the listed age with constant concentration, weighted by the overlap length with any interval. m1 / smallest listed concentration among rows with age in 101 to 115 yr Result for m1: 34.11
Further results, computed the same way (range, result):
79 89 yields 64.44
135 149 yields 28.06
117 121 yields 31.65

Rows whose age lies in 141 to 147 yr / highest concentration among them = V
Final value 46.29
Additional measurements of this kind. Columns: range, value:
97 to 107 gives 67.21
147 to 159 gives 71.86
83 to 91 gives 70.21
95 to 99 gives 66.67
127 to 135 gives 64.3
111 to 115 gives 37.88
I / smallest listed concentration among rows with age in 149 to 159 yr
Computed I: 58.54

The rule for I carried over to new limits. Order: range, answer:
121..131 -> 39.74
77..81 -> 66.99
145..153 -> 46.29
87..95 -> 64.71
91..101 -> 63.19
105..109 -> 54.26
